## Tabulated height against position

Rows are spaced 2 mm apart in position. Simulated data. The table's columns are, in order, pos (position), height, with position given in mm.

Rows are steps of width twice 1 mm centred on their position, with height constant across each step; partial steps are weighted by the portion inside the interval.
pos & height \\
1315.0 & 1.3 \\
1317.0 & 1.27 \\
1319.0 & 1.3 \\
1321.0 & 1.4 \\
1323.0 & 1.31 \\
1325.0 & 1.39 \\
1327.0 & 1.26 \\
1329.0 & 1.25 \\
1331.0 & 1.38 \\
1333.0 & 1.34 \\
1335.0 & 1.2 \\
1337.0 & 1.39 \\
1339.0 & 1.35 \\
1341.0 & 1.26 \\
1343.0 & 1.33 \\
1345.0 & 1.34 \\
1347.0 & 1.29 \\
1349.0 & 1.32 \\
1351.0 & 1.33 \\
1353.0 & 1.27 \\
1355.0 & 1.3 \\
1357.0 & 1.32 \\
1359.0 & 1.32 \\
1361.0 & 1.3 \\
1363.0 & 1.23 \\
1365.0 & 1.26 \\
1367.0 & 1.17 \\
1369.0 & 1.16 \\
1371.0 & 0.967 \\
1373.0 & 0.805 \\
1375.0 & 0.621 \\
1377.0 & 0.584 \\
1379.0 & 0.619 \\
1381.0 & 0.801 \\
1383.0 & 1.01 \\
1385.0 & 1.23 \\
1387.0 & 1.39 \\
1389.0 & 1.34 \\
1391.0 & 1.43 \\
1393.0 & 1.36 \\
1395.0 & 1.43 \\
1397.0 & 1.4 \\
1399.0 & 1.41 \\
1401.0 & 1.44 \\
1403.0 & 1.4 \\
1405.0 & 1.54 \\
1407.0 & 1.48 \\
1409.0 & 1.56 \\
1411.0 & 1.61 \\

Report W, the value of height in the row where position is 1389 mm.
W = 1.34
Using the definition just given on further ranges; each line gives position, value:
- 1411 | 1.61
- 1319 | 1.3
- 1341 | 1.26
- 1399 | 1.41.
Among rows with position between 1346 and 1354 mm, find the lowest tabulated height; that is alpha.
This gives 1.27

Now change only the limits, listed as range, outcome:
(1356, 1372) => 0.967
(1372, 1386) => 0.584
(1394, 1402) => 1.4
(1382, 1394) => 1.01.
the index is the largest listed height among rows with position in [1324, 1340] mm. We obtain 1.39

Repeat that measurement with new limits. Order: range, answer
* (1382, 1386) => 1.23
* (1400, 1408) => 1.54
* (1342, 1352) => 1.34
